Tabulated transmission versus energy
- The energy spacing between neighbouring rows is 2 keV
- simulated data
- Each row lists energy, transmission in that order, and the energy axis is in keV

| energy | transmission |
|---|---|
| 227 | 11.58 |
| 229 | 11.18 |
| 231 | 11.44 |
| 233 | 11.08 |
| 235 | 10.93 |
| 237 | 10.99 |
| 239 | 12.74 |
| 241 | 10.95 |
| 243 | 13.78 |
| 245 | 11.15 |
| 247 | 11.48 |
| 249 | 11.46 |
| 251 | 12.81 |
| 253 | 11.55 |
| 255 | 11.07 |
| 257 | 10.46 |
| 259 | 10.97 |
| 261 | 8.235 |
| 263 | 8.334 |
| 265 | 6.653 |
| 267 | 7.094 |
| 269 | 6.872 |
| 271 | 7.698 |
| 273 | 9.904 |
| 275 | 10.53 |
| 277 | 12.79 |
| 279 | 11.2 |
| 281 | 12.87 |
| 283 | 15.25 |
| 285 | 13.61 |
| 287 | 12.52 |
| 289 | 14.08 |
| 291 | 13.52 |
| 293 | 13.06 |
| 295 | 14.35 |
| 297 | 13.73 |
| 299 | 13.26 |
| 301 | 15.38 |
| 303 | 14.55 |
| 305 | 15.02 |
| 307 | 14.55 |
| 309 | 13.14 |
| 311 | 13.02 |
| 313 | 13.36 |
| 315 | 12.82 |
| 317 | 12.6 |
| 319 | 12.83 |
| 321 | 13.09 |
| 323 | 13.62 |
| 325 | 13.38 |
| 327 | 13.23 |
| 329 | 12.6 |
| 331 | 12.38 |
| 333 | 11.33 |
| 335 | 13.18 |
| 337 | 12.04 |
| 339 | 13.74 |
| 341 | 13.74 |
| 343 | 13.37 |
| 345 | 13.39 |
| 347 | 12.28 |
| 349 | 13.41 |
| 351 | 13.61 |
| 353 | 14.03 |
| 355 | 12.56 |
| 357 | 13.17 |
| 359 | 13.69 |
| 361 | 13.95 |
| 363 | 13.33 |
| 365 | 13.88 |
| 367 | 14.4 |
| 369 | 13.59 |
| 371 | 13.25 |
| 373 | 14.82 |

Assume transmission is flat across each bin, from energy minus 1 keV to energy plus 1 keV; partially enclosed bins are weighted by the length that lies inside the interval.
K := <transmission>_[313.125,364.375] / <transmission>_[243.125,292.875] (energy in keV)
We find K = 1.2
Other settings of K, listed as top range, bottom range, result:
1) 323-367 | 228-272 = 1.27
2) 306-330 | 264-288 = 1.25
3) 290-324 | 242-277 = 1.35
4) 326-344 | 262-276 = 1.58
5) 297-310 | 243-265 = 1.33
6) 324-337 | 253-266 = 1.34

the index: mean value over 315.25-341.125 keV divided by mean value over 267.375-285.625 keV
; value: 1.17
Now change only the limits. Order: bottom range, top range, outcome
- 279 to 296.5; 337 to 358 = 0.98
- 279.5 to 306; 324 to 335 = 0.91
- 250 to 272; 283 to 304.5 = 1.50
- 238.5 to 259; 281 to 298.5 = 1.17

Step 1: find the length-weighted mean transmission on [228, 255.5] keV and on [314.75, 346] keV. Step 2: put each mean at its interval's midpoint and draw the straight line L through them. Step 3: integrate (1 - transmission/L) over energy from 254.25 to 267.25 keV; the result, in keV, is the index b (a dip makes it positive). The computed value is 3.1 keV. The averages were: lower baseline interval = 11.6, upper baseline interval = 13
